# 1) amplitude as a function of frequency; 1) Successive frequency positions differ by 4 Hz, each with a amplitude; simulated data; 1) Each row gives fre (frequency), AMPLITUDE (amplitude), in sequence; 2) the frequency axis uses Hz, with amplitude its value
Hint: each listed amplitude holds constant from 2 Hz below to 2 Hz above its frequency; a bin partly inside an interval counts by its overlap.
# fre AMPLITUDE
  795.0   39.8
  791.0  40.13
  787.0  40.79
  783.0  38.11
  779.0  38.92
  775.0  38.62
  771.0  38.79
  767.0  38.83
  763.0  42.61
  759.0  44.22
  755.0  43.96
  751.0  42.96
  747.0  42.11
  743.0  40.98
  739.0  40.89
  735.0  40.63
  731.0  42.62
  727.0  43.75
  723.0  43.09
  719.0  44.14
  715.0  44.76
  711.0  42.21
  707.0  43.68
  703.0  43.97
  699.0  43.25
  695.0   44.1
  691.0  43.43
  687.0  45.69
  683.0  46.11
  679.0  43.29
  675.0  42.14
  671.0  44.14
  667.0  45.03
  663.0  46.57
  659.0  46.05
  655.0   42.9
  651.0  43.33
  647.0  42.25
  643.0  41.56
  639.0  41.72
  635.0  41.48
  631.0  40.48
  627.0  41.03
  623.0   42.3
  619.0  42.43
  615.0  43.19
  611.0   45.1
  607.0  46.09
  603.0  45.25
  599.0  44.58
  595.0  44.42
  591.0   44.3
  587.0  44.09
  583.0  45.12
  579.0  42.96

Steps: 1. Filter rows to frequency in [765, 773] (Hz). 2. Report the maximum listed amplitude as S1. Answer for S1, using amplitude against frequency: 38.83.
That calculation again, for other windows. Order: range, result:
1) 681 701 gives 46.11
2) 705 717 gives 44.76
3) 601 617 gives 46.09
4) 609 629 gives 45.1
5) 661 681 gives 46.57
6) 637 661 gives 46.05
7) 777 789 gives 40.79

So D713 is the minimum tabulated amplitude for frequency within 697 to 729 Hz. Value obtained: 42.21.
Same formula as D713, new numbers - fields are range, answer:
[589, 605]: 44.3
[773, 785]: 38.11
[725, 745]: 40.63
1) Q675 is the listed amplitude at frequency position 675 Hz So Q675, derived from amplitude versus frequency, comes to 42.14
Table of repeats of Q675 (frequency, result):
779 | 38.92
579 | 42.96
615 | 43.19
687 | 45.69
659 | 46.05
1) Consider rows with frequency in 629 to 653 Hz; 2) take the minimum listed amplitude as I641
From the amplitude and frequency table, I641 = 40.48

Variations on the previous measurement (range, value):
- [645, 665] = 42.25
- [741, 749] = 40.98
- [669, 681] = 42.14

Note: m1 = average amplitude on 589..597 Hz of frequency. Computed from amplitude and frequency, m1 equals 44.4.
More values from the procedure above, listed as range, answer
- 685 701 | 44.1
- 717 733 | 43.4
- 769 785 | 38.6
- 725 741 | 42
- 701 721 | 43.8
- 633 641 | 41.6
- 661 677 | 44.5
